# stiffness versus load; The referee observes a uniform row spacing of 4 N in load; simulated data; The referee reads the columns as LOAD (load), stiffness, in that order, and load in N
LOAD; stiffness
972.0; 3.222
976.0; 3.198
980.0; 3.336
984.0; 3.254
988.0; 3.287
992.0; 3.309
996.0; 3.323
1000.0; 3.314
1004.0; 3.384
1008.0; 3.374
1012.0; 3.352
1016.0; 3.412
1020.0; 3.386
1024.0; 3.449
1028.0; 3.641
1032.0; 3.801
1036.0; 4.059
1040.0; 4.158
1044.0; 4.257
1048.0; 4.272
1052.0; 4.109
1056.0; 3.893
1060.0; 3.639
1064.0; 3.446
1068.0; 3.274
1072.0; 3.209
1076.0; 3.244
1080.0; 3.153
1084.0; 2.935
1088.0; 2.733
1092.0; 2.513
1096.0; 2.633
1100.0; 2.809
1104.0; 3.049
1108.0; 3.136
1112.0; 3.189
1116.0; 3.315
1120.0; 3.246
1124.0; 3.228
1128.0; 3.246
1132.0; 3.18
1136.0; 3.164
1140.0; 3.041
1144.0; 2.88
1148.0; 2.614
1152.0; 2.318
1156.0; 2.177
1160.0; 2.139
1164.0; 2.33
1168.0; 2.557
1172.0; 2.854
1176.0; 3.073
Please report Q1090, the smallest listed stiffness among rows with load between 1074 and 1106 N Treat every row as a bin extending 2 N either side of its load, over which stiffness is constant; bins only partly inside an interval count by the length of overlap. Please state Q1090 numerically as 2.513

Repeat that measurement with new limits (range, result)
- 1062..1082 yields 3.153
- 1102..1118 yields 3.049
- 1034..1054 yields 4.059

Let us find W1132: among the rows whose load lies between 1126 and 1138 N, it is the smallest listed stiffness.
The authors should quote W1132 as 3.164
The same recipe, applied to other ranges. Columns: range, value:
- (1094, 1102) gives 2.633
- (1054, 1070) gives 3.274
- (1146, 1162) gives 2.139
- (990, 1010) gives 3.309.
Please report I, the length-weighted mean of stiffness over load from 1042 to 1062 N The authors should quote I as 4.03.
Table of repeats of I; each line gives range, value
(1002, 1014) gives 3.37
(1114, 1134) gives 3.24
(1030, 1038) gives 3.93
